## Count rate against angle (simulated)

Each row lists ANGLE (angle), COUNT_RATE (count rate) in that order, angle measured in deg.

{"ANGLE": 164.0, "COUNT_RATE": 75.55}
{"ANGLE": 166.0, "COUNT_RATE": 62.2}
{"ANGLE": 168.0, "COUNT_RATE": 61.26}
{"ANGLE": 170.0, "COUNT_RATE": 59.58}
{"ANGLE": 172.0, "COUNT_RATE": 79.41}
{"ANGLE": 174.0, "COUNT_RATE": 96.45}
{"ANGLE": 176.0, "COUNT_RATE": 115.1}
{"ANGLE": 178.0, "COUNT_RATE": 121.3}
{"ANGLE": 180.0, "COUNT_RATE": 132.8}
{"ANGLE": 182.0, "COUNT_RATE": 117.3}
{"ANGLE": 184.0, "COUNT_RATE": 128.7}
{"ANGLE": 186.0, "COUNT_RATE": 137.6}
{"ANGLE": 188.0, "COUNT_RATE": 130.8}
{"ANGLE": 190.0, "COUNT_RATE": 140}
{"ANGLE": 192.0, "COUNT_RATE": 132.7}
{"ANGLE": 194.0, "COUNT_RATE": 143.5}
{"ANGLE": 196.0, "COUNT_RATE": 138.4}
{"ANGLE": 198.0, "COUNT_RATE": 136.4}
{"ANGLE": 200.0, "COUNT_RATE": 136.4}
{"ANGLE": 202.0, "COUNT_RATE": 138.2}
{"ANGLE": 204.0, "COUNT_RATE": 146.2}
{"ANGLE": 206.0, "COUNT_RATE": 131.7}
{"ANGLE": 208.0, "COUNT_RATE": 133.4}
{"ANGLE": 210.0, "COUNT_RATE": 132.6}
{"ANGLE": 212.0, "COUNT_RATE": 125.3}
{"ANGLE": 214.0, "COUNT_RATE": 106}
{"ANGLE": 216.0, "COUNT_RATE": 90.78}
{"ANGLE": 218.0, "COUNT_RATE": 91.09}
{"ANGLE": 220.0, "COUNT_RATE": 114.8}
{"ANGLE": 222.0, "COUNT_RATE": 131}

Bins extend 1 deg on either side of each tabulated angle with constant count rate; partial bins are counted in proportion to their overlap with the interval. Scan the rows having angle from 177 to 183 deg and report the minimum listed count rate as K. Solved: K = 117.3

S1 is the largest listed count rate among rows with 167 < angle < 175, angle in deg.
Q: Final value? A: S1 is 96.45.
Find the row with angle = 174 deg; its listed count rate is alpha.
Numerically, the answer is 96.45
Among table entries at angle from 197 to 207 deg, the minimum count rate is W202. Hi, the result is 131.7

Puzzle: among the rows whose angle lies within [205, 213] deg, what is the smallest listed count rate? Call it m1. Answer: 125.3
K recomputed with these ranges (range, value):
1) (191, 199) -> 132.7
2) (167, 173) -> 59.58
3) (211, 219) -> 90.78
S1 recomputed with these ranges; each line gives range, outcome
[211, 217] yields 125.3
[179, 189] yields 137.6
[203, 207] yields 146.2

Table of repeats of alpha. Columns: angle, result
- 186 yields 137.6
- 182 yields 117.3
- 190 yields 140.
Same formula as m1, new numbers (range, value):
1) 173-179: 96.45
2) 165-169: 61.26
